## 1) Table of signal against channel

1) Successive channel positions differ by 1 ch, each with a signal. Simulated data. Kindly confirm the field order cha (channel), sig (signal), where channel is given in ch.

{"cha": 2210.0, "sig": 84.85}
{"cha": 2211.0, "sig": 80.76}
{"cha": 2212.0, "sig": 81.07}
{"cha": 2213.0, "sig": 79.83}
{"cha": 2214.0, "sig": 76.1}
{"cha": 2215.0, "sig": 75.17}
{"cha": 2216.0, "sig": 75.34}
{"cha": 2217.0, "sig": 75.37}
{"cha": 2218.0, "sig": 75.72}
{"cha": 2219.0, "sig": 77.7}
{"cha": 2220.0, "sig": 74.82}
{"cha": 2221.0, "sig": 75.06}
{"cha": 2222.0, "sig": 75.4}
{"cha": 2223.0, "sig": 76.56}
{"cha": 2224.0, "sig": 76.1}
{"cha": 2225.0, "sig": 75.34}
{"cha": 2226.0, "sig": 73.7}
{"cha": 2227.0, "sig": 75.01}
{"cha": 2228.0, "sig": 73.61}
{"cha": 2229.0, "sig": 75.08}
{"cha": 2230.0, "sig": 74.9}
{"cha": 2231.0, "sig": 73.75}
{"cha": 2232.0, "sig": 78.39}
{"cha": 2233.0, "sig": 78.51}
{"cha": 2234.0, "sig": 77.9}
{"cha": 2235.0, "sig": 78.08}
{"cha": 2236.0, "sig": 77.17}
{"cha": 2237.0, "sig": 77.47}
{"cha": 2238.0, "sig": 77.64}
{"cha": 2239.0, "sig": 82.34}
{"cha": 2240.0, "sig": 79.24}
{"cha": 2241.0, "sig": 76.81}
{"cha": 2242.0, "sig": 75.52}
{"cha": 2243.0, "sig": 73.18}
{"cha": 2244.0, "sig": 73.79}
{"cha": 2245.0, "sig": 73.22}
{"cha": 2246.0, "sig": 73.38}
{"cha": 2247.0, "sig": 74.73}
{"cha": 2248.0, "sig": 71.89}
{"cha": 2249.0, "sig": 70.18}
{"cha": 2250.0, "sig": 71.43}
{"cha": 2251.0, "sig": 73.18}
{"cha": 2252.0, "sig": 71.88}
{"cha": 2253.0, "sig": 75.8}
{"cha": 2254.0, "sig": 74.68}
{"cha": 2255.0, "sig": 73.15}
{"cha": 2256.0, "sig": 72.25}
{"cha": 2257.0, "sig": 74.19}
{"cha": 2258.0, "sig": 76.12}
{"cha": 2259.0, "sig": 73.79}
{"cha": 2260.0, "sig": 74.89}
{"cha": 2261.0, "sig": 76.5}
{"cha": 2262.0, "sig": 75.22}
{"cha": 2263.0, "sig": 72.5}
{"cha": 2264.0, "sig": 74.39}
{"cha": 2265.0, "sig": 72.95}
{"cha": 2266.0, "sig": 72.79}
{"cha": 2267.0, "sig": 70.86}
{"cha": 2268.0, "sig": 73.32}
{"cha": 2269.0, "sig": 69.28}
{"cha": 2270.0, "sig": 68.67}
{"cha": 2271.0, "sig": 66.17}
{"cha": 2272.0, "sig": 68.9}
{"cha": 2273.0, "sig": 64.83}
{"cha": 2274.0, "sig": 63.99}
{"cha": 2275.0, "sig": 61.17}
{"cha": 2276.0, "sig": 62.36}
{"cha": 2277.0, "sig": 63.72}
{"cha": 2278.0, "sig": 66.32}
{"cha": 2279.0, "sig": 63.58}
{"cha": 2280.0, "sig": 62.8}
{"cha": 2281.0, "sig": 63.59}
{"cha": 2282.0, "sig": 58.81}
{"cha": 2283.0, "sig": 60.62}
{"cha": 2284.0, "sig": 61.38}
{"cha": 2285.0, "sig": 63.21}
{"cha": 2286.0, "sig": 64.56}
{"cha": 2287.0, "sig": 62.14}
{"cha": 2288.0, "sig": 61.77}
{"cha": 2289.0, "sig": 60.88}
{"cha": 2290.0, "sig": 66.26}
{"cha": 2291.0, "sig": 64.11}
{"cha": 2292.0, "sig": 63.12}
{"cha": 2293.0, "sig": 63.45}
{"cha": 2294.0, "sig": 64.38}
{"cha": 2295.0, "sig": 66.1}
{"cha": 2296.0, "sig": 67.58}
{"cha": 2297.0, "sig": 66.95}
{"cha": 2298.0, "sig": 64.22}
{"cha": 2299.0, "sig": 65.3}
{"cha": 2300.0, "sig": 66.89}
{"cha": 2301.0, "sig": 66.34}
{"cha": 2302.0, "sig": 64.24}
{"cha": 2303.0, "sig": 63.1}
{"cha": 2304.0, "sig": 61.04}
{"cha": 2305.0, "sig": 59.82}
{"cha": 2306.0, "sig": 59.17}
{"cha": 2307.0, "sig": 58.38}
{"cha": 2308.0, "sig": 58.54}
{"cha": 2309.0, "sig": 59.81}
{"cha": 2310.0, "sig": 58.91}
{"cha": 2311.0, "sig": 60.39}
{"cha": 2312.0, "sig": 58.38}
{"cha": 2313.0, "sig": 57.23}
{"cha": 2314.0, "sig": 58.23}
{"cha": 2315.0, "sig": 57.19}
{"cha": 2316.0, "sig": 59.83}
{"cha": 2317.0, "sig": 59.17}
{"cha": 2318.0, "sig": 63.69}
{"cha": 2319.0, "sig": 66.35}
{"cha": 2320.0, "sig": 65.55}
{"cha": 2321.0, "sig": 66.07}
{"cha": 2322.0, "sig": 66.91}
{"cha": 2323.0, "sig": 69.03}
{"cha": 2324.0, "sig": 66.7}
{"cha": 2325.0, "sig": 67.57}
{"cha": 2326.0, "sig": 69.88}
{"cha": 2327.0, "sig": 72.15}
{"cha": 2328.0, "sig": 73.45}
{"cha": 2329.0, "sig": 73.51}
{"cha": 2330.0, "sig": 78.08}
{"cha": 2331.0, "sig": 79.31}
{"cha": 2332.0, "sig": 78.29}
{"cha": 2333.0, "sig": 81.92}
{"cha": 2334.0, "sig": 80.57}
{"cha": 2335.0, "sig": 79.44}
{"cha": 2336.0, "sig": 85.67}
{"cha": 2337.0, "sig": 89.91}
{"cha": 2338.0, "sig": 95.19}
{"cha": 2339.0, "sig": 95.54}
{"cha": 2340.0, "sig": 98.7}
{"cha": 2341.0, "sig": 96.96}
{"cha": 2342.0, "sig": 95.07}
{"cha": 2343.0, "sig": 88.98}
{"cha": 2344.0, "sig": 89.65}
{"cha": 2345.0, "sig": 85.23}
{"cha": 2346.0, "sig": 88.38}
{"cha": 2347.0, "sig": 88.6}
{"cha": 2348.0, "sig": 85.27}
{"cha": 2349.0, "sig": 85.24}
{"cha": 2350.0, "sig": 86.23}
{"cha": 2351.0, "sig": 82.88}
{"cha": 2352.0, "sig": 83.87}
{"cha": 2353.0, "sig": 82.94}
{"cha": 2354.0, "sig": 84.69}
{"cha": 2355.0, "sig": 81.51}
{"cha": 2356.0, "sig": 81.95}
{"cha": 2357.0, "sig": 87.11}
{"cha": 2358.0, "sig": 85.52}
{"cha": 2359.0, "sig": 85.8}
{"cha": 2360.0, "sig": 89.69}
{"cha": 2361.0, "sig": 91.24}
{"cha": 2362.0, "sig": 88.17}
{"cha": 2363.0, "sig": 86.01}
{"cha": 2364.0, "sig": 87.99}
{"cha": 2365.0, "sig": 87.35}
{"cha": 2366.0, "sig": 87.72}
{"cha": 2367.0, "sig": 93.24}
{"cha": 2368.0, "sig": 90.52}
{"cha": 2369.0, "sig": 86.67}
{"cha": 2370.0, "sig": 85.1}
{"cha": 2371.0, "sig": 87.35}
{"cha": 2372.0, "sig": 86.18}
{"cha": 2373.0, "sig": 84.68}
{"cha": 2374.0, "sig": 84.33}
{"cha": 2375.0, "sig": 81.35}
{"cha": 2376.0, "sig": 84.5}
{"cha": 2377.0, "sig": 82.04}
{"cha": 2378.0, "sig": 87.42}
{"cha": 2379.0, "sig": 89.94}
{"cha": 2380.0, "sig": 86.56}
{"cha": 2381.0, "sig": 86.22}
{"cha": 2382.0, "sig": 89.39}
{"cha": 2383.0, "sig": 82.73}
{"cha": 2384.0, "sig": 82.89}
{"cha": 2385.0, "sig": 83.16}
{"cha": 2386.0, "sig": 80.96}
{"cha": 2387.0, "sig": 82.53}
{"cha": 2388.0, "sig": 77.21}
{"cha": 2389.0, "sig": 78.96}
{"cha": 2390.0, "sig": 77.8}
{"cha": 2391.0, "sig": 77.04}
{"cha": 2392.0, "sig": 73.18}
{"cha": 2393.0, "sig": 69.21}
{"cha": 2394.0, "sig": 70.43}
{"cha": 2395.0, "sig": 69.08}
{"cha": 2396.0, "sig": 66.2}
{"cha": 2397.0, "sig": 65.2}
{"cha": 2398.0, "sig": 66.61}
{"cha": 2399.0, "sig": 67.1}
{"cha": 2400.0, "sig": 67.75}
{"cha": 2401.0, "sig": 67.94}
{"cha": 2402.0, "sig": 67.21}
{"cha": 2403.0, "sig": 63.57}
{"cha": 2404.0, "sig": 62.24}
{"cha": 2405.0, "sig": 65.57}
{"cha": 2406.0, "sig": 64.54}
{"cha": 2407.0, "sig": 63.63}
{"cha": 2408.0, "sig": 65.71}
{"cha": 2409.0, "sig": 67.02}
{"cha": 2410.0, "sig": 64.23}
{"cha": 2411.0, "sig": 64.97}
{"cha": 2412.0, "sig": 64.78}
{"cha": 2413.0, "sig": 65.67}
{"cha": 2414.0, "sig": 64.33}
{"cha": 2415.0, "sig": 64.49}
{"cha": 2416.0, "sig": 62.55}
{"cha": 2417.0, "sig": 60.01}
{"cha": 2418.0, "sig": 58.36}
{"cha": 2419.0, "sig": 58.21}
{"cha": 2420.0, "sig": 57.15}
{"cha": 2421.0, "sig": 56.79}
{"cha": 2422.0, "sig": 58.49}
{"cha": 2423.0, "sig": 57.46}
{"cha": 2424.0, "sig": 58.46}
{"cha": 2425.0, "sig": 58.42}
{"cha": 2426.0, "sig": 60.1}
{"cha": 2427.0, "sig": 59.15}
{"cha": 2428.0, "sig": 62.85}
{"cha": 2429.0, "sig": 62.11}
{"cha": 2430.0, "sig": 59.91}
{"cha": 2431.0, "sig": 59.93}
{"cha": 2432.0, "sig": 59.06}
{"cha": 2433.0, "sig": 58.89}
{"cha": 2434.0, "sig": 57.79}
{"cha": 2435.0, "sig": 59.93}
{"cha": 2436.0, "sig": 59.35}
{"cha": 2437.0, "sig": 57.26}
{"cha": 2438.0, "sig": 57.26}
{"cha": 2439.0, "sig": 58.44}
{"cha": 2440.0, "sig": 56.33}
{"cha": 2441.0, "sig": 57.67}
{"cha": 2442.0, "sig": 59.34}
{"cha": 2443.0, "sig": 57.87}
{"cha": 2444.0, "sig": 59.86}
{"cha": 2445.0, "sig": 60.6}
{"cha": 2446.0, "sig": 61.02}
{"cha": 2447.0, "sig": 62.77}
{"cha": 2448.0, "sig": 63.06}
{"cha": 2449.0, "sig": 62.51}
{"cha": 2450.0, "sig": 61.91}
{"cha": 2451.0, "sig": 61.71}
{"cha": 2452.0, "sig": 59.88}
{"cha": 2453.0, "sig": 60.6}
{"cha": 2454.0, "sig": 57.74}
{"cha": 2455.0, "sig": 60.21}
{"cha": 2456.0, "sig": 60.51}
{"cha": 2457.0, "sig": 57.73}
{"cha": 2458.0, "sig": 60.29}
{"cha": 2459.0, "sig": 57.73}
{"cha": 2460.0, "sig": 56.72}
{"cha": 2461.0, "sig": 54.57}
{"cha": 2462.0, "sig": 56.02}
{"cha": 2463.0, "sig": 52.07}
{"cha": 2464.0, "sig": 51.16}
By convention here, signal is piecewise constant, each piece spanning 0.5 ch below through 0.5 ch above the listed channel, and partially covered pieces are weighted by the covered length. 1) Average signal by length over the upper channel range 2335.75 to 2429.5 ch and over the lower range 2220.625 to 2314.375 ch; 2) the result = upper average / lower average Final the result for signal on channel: 1.1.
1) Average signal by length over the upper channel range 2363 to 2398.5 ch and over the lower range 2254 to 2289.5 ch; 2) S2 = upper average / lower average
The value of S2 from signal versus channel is 1.20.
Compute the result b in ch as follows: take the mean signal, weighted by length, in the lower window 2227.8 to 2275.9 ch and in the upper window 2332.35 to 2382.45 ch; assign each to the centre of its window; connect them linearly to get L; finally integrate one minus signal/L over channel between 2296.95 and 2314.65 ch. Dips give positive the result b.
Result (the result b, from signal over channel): 4.2 ch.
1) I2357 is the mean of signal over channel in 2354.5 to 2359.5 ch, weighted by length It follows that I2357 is 84.4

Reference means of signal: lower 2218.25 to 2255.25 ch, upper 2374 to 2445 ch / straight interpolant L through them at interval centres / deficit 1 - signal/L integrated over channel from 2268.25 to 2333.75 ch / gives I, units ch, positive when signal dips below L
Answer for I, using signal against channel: 6.7 ch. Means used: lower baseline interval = 75.3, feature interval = 64.9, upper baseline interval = 67.4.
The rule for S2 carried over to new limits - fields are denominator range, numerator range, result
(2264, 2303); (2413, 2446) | 0.91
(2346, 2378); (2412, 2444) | 0.69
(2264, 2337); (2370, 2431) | 1.07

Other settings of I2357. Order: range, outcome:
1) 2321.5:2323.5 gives 68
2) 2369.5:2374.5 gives 85.5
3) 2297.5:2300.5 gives 65.5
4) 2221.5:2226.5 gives 75.4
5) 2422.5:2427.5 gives 58.7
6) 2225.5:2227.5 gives 74.4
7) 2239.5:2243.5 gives 76.2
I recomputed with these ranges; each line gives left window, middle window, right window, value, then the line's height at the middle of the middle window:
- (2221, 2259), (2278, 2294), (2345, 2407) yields 2.9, 77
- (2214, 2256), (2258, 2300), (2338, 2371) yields 7.0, 80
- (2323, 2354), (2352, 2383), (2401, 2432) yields -4.6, 75.4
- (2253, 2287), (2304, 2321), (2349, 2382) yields 3.6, 76.4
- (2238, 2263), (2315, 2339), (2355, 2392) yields 2.2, 81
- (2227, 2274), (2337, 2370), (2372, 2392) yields -2.9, 81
